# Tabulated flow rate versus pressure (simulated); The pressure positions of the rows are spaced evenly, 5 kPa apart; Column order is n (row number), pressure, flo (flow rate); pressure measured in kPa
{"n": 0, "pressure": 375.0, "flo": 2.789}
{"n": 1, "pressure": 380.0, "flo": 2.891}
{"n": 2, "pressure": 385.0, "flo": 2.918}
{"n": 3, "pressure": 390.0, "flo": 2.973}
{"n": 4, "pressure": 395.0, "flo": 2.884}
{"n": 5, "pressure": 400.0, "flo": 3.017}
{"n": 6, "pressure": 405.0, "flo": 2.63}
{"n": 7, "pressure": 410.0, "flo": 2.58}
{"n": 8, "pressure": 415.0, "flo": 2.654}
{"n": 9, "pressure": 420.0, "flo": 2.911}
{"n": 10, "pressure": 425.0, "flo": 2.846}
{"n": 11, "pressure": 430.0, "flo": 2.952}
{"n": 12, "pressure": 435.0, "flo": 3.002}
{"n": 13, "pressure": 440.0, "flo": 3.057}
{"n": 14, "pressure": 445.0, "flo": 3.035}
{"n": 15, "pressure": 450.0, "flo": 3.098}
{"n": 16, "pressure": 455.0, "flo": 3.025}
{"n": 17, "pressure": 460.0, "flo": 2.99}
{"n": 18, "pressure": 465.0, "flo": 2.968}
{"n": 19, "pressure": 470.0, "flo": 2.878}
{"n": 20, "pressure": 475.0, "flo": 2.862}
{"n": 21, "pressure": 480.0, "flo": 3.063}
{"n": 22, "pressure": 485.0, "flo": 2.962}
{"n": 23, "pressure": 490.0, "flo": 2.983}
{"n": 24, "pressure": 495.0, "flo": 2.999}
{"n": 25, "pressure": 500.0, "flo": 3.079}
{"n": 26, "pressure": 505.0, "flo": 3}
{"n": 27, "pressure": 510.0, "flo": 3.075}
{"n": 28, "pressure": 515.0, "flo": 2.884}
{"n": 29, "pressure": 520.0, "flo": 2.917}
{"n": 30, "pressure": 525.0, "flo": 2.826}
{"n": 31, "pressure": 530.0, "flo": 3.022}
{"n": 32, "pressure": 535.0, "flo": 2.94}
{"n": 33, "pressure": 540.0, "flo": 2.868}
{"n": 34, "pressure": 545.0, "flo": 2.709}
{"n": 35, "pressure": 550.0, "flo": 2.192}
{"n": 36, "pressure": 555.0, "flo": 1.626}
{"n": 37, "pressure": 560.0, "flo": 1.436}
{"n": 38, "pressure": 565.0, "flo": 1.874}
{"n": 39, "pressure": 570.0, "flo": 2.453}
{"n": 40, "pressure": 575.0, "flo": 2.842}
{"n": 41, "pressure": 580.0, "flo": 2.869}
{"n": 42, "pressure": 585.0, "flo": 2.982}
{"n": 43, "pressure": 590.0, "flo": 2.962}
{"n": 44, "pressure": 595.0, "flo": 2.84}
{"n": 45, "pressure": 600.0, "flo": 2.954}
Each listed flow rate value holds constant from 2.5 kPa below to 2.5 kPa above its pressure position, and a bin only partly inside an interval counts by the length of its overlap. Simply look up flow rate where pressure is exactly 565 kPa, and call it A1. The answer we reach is 1.874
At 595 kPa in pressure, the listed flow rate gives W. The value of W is 2.84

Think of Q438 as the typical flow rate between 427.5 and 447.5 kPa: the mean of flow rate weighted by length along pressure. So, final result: 3.01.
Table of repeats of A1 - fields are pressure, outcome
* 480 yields 3.063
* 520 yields 2.917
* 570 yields 2.453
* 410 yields 2.58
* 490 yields 2.983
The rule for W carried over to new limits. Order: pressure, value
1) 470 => 2.878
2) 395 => 2.884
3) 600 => 2.954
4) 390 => 2.973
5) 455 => 3.025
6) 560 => 1.436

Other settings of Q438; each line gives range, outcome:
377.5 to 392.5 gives 2.93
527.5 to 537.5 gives 2.98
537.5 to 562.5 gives 2.17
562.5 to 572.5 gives 2.16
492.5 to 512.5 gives 3.04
